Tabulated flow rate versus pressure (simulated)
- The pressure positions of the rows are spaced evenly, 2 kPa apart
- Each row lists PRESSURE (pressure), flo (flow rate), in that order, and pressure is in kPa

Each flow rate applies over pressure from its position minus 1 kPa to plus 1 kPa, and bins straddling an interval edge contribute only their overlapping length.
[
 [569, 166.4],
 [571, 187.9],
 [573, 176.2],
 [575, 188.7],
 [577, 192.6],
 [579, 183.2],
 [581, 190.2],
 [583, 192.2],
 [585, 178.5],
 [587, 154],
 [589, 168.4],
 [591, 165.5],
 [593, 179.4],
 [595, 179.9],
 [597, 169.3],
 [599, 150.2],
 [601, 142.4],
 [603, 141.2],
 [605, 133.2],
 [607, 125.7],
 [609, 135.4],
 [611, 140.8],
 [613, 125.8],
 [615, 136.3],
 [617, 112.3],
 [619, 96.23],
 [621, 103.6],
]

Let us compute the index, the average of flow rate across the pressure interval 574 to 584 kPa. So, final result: 189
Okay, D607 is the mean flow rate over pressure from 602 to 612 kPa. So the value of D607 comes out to 135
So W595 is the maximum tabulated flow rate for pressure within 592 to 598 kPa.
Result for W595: 179.9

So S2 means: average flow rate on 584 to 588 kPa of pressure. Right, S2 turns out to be 166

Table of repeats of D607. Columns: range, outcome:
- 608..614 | 134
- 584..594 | 169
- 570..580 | 186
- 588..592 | 167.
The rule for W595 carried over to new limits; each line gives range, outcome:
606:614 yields 140.8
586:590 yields 168.4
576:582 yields 192.6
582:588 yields 192.2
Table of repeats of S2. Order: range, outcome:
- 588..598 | 172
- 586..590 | 161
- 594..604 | 157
